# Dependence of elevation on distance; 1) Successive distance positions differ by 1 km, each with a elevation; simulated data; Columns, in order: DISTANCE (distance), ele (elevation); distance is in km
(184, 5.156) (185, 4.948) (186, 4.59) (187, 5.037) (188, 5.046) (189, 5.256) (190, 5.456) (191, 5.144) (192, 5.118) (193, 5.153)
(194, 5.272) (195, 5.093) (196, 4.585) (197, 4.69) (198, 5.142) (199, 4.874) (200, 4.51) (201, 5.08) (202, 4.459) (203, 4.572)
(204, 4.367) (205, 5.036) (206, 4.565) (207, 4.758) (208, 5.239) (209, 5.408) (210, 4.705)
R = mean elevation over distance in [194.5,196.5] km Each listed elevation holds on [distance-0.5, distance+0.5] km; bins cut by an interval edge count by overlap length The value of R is 4.84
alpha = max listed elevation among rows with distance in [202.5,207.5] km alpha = 5.036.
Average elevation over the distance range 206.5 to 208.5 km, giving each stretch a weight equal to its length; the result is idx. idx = 5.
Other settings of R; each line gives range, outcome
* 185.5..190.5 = 5.08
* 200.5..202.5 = 4.77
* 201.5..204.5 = 4.47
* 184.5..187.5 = 4.86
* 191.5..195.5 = 5.16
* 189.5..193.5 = 5.22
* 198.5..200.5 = 4.69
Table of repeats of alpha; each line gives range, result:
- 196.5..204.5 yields 5.142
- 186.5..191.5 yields 5.456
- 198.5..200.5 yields 4.874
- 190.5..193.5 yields 5.153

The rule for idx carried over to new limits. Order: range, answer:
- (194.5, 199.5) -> 4.88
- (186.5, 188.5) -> 5.04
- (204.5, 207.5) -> 4.79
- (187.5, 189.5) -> 5.15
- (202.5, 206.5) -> 4.63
